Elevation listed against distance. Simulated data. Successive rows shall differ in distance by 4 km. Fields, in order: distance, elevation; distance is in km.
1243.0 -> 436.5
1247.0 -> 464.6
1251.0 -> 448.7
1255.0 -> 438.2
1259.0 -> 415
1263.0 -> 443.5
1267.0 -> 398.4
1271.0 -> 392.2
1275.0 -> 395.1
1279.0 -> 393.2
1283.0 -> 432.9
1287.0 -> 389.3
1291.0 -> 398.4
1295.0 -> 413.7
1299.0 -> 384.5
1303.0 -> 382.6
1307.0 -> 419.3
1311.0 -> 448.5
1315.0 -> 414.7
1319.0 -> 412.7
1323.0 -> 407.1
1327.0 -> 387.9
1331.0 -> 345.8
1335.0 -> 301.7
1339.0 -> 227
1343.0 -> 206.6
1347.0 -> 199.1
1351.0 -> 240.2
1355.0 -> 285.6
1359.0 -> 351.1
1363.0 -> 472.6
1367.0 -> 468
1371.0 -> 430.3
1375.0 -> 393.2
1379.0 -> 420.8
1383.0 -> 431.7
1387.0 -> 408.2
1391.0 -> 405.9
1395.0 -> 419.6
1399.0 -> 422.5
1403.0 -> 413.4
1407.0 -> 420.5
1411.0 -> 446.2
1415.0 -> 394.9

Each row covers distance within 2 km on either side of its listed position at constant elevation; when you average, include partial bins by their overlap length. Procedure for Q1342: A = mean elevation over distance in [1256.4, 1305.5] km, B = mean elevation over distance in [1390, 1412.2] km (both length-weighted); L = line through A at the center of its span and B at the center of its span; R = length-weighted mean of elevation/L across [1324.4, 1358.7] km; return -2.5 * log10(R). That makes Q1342 0.42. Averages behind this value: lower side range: 404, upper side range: 421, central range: 280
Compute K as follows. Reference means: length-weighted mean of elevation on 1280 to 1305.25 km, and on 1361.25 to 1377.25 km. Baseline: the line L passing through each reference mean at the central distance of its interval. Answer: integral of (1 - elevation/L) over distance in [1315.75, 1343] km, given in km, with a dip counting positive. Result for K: 5.1 km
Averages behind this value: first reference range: 400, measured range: 340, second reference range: 440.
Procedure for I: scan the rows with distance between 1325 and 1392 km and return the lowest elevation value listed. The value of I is 199.1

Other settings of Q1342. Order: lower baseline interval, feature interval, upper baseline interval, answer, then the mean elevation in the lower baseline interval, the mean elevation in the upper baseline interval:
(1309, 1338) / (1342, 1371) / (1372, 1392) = 0.21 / 383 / 413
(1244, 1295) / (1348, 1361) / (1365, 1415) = 0.42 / 418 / 422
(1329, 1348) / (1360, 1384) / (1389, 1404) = -0.24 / 259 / 415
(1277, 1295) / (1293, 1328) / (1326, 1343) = -0.17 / 405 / 299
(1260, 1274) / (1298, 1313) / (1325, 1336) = -0.10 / 410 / 349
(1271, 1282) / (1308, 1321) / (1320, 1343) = -0.22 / 397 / 326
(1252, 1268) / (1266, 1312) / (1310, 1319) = 0.06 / 427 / 426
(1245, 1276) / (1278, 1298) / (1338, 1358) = -0.11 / 425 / 238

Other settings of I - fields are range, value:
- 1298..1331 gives 345.8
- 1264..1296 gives 389.3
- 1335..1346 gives 206.6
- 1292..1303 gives 382.6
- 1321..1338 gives 301.7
